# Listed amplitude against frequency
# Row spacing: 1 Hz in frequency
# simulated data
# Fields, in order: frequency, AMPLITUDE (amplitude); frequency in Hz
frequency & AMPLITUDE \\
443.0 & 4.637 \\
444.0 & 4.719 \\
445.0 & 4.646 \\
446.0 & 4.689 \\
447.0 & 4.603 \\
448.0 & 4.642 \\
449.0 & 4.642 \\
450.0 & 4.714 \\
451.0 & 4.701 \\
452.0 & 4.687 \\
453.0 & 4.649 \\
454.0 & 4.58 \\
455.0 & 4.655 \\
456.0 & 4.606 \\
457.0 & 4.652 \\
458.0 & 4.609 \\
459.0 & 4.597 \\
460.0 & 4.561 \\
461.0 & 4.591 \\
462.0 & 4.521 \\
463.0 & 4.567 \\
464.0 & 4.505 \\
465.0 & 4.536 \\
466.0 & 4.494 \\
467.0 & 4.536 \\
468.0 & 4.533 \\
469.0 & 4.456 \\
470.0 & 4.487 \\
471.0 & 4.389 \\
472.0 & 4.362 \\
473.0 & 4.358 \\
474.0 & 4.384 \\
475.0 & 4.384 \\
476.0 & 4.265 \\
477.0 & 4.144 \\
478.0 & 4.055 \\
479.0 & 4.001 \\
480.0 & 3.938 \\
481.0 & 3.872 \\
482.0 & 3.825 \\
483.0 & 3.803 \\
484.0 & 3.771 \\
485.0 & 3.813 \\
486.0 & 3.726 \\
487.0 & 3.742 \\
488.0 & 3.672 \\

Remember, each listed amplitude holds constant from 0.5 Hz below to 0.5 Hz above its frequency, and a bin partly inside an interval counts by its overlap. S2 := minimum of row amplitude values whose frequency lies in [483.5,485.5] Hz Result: 3.771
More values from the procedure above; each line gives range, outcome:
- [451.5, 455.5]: 4.58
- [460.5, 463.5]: 4.521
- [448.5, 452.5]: 4.642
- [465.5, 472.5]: 4.362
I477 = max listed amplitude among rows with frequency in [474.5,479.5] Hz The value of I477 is 4.384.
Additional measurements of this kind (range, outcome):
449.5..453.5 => 4.714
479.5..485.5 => 3.938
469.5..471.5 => 4.487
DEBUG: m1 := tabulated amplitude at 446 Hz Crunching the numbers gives 4.689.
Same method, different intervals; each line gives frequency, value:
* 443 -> 4.637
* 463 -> 4.567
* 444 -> 4.719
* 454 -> 4.58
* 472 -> 4.362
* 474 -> 4.384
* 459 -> 4.597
